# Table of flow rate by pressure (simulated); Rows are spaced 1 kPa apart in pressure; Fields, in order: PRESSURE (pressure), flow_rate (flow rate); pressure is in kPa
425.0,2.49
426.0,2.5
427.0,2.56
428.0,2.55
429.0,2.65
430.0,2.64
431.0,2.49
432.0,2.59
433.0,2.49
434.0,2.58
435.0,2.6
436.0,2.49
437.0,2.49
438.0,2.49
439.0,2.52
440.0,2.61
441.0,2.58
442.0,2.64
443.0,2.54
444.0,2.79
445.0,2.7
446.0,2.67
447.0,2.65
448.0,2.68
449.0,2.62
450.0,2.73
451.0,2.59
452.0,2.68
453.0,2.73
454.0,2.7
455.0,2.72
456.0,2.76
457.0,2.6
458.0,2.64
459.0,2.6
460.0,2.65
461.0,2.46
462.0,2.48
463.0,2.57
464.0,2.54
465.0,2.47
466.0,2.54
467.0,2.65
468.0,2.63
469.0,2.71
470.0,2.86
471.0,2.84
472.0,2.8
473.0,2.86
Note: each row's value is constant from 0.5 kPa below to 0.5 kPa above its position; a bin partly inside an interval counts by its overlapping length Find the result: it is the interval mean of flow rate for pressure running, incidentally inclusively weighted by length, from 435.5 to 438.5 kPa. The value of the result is 2.49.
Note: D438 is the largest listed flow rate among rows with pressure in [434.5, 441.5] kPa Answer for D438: 2.61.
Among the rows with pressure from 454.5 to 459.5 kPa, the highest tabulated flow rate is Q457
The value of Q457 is 2.76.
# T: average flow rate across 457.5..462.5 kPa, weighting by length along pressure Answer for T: 2.57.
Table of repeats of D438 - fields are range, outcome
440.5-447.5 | 2.79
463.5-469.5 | 2.71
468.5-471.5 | 2.86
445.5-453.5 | 2.73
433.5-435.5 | 2.6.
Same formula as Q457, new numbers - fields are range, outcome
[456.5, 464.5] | 2.65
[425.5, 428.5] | 2.56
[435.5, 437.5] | 2.49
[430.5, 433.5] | 2.59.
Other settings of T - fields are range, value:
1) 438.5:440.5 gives 2.56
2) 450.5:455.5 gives 2.68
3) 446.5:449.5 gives 2.65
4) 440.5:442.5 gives 2.61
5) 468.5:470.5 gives 2.79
